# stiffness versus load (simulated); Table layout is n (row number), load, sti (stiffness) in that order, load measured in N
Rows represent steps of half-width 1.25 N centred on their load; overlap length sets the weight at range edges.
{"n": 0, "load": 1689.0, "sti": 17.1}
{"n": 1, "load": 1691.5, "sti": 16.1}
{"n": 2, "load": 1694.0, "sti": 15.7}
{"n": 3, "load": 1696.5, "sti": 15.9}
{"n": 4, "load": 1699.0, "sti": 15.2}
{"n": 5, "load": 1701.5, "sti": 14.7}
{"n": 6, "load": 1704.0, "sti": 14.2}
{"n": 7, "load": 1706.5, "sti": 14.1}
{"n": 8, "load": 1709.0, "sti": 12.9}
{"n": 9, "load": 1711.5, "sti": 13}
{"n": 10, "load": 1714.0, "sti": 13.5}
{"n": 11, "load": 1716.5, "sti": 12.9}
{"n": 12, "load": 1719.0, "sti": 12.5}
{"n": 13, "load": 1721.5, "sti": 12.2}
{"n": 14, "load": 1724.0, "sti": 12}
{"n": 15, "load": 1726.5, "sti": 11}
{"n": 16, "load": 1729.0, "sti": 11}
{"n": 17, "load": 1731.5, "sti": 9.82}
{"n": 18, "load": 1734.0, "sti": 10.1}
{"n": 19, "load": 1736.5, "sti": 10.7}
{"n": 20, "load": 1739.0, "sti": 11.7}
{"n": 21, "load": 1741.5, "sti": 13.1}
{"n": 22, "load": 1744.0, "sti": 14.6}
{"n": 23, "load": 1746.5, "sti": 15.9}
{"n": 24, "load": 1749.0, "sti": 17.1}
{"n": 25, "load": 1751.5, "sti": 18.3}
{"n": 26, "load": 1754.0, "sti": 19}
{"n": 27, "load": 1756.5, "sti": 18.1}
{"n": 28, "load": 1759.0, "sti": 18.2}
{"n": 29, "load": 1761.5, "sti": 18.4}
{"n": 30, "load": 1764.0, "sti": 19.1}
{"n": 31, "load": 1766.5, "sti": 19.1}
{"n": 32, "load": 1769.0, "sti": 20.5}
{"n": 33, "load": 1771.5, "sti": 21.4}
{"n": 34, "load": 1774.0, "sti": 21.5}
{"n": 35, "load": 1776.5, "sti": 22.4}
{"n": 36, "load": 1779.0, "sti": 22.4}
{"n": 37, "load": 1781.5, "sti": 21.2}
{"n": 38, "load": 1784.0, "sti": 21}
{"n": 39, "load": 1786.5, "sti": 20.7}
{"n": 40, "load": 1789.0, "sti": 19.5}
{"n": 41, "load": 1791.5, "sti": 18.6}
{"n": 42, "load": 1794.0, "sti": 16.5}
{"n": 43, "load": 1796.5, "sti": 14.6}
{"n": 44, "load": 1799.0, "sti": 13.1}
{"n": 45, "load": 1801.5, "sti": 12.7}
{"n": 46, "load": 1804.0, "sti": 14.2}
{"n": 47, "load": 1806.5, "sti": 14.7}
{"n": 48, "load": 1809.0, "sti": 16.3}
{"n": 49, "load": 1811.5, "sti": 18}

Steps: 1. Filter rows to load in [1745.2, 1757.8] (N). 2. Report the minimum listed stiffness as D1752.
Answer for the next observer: 15.9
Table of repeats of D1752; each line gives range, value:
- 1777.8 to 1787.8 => 20.7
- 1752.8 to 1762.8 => 18.1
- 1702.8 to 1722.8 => 12.2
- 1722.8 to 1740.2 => 9.82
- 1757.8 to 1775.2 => 18.2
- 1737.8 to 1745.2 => 11.7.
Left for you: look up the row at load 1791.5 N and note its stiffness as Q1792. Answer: 18.6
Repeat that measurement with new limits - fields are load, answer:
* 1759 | 18.2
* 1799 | 13.1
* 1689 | 17.1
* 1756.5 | 18.1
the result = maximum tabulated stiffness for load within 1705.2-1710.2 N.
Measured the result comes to 14.1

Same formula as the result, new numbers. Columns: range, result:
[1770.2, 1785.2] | 22.4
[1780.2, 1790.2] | 21.2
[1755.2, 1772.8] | 21.4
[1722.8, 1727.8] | 12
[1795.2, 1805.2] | 14.6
